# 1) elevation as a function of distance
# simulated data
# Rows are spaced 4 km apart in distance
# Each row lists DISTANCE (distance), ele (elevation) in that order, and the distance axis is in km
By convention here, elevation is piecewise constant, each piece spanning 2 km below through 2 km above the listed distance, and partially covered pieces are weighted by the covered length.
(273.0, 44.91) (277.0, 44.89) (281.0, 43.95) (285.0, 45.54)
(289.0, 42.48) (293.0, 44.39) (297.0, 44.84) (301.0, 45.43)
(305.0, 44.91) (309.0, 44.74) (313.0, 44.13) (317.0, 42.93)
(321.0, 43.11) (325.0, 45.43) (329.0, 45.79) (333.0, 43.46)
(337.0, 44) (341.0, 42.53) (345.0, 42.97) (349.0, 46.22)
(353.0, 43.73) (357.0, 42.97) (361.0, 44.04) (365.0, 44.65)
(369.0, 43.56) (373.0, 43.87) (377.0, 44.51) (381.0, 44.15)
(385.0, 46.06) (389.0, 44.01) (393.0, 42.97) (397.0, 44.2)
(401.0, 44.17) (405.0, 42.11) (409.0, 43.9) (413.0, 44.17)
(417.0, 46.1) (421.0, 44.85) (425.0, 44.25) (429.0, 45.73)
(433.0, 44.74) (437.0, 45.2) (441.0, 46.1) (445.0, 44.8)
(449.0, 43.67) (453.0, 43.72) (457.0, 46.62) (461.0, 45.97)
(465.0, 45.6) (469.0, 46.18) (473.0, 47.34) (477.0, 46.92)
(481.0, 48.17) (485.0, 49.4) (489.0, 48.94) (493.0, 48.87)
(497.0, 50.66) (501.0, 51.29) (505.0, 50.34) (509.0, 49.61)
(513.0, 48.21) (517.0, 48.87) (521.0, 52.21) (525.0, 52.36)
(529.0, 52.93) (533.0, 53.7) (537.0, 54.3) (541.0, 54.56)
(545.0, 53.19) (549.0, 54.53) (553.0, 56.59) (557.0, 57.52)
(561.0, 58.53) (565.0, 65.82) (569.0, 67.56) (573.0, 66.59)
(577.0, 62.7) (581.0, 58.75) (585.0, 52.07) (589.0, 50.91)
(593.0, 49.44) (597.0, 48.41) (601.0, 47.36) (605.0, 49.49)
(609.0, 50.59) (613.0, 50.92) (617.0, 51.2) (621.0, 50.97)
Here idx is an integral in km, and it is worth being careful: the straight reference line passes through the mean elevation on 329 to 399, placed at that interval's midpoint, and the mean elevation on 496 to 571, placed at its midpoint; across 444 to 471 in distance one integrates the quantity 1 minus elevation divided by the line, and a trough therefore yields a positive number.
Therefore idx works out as 2.45 km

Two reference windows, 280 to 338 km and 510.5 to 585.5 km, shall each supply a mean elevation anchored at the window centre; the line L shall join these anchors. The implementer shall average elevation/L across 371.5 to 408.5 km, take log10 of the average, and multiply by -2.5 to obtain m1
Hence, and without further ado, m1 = 0.104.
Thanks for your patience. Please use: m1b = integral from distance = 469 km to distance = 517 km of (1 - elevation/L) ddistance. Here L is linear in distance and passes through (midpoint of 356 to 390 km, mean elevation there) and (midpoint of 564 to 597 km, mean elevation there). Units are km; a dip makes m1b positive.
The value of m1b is 3.2 km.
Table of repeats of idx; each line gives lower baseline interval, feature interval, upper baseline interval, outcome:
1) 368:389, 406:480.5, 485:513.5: 3.1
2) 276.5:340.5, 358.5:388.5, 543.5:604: 1.9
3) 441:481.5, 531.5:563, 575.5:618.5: -3.6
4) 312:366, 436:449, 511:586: 1.3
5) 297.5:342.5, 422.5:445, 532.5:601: 2.2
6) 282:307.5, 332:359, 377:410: 0.3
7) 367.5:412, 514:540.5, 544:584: 2.1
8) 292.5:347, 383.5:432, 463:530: 2.4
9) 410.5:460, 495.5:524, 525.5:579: 1.7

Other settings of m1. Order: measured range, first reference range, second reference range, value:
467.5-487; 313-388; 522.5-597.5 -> 0.087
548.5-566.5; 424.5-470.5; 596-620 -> -0.211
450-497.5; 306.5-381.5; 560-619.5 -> 0.063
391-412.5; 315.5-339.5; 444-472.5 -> 0.032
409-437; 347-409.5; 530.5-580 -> 0.067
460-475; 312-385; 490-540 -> 0.064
